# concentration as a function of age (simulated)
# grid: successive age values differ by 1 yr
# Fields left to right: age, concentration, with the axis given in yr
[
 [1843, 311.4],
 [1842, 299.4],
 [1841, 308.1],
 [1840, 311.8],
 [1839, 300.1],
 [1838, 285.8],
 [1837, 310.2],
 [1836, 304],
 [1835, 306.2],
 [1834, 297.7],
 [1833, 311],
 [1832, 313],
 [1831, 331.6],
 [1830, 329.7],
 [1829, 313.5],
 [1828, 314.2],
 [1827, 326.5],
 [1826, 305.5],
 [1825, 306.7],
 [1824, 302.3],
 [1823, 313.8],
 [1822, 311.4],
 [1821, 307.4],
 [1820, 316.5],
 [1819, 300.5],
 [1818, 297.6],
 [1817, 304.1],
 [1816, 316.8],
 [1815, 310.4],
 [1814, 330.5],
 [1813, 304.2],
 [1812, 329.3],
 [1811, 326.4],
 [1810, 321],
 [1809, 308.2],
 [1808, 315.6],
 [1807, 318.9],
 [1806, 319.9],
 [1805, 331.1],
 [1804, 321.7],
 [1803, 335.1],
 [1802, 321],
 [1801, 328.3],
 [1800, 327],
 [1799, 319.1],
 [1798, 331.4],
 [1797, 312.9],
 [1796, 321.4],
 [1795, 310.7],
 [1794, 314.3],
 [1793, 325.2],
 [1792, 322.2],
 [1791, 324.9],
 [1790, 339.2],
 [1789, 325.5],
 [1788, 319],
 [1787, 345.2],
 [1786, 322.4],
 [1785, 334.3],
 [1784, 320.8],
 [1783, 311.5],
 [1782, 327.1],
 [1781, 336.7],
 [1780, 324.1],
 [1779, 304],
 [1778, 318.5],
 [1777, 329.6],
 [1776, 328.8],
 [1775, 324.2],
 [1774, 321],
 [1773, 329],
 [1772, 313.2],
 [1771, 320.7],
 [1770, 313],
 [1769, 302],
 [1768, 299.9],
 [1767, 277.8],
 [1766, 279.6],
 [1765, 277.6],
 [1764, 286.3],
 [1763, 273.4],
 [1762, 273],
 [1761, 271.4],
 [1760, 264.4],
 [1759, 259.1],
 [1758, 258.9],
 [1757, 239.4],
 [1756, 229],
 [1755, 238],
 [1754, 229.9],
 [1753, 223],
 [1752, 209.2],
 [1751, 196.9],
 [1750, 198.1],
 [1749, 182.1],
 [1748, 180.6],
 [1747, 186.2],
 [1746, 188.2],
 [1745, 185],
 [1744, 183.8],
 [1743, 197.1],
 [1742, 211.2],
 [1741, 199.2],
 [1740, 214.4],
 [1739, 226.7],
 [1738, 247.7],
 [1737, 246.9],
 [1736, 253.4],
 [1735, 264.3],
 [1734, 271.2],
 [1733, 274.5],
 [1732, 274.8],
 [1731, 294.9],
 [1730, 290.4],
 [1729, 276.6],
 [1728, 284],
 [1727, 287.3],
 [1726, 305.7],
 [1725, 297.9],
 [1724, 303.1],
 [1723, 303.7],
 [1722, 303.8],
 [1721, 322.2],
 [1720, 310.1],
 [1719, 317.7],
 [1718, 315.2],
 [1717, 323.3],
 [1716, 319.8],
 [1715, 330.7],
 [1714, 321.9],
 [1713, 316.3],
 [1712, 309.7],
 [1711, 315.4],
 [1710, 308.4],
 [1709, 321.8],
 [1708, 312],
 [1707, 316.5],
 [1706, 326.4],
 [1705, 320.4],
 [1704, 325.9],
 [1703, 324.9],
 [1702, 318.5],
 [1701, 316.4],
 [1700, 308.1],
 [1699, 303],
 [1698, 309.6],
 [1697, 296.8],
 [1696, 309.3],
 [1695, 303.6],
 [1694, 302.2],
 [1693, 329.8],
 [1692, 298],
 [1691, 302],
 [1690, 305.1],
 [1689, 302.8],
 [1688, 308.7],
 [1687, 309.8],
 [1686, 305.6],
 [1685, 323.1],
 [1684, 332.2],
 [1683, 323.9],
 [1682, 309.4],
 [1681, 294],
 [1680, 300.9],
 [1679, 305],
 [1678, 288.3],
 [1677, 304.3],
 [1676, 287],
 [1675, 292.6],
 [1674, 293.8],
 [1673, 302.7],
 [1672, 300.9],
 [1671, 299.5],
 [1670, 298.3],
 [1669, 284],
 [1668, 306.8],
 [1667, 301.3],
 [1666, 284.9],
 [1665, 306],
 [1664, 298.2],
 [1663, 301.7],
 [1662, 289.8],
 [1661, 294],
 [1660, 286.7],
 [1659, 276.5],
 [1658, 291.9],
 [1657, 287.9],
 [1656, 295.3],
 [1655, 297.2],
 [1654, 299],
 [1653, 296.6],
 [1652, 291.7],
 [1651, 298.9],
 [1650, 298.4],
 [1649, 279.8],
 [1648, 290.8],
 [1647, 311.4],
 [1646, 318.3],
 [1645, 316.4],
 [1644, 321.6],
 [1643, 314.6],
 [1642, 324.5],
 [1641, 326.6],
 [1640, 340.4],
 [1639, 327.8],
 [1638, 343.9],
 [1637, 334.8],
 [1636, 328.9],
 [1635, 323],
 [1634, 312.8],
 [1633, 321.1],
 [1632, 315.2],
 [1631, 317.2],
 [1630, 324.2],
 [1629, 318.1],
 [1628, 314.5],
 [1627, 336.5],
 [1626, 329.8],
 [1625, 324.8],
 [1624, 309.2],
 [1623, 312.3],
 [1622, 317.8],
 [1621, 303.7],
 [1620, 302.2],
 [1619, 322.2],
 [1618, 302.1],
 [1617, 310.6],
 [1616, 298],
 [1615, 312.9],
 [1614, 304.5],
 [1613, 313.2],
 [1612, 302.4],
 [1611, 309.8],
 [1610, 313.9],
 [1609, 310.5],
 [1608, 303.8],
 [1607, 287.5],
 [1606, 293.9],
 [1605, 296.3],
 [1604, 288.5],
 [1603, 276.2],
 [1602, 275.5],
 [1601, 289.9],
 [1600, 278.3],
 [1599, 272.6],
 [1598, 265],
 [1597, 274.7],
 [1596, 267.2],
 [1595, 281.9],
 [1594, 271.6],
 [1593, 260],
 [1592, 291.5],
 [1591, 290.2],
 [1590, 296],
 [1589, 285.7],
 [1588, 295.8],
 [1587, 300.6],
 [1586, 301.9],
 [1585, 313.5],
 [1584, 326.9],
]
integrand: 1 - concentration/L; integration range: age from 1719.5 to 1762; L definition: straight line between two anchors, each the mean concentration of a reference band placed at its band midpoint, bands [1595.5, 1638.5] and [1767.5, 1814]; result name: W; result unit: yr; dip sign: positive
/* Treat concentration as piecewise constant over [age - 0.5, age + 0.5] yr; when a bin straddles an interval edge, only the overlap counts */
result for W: 9.3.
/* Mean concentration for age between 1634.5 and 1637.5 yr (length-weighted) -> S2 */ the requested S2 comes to 329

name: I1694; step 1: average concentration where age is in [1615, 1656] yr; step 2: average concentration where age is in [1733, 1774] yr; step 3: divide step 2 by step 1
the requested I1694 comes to 0.78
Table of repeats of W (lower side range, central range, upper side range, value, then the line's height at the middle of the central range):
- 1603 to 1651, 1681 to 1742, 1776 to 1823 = 3.4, 317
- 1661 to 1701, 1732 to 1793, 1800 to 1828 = 7.8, 311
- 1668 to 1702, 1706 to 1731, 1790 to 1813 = 0.1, 310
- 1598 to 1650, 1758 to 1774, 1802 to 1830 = 1.3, 314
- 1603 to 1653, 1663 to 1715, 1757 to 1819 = 0.7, 312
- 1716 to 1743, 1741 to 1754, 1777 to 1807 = 4.2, 291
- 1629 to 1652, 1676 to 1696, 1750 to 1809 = 0.3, 312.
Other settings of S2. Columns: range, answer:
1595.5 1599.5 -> 270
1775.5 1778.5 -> 326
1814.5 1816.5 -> 314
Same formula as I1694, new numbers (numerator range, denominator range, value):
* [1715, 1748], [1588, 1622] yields 0.90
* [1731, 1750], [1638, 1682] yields 0.74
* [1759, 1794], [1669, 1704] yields 1.01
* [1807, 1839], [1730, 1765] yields 1.33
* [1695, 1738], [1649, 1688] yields 1.01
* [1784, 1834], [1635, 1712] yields 1.04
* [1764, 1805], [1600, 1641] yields 1.02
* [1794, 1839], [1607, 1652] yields 1.00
